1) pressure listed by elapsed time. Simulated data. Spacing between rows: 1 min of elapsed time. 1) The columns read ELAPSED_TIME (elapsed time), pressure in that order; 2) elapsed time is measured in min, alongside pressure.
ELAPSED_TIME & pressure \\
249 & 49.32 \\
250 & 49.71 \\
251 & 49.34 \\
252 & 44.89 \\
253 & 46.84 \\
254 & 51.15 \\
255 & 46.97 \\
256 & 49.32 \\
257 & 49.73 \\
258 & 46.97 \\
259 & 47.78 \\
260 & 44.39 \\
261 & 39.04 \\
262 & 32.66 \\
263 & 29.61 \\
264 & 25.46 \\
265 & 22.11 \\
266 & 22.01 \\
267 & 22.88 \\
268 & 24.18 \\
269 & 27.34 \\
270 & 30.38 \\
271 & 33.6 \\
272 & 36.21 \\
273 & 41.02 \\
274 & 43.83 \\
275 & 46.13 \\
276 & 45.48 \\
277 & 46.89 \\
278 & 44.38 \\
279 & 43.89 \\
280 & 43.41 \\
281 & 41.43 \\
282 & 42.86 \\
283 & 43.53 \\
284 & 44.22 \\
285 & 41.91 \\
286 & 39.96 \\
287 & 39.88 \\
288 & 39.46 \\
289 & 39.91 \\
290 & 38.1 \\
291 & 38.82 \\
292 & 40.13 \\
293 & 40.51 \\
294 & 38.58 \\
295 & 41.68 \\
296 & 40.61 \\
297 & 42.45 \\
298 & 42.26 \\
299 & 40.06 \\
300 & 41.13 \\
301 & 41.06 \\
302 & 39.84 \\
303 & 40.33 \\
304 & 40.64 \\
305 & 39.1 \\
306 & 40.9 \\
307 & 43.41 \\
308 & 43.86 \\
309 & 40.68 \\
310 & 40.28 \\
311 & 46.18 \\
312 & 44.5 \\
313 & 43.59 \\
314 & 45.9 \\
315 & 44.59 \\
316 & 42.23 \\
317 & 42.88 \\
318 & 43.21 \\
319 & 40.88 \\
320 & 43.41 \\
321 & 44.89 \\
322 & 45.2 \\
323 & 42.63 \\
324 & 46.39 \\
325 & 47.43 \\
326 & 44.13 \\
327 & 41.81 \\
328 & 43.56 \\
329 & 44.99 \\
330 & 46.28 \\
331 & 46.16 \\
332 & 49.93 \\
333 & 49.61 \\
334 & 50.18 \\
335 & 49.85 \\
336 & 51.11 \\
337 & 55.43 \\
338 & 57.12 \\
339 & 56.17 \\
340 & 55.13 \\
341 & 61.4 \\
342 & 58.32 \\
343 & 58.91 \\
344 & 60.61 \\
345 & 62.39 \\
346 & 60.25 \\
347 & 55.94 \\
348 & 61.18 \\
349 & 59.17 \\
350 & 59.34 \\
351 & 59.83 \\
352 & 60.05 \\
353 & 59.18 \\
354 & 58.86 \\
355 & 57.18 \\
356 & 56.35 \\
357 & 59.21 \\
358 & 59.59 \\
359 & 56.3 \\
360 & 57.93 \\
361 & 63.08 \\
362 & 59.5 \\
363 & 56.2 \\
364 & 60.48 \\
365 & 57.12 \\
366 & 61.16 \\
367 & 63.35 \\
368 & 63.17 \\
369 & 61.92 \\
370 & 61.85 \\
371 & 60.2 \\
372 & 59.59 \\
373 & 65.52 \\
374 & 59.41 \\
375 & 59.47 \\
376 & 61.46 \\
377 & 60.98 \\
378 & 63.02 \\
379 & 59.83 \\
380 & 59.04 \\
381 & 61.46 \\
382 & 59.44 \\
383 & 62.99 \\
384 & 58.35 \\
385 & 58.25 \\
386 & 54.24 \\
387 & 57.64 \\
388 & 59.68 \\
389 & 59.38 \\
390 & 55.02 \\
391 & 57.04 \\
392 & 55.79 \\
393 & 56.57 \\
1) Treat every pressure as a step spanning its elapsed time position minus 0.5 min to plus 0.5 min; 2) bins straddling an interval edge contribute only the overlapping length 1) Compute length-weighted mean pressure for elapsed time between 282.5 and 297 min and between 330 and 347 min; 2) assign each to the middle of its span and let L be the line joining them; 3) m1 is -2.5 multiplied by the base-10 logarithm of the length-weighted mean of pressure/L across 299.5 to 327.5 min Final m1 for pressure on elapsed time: 0.11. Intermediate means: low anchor 40.6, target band 42.9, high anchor 54.9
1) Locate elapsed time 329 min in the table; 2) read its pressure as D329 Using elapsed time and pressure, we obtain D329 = 44.99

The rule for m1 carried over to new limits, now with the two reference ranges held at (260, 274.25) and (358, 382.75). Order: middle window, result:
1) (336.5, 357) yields -0.10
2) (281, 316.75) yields -0.04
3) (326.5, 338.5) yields 0.02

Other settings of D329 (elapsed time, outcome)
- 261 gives 39.04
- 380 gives 59.04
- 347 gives 55.94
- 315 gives 44.59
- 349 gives 59.17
